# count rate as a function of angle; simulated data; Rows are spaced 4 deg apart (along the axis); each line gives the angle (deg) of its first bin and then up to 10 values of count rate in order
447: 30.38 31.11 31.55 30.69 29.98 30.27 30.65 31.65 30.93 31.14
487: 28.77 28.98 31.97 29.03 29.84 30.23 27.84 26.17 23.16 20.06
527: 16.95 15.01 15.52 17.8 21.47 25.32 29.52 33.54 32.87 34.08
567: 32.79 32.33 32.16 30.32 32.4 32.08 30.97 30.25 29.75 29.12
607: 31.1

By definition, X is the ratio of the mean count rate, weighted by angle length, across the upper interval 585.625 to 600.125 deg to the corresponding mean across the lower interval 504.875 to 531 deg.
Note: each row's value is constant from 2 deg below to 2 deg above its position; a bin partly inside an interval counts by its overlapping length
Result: 1.3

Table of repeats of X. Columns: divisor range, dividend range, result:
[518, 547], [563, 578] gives 1.72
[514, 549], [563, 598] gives 1.59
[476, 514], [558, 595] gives 1.08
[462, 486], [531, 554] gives 0.71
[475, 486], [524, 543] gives 0.55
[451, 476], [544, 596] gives 1.02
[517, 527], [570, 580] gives 1.53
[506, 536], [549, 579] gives 1.48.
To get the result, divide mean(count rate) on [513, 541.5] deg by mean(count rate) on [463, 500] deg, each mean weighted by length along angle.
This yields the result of 0.6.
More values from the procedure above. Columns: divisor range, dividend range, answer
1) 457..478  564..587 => 1.05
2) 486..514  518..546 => 0.63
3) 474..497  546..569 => 1.04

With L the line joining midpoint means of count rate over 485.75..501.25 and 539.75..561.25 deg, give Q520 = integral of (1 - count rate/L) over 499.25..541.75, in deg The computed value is 9.48 deg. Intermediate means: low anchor 29.7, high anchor 28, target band 22.5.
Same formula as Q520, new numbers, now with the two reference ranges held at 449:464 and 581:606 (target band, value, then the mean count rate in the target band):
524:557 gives 9.62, 21.8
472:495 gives 0.31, 30.5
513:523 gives 2.30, 23.7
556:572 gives -1.19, 33.1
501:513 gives 0.60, 29.3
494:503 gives 0.19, 30.2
